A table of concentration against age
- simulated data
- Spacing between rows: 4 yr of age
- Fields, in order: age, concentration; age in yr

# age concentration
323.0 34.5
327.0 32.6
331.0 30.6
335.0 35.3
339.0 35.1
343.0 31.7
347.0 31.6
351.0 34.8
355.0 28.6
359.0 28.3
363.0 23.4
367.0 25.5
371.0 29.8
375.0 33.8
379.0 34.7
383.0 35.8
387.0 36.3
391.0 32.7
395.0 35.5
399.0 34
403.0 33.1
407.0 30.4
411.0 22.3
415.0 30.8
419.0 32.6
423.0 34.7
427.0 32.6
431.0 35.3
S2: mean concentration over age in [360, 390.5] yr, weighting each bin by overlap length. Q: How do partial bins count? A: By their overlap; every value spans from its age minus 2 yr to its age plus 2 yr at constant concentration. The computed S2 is 31.3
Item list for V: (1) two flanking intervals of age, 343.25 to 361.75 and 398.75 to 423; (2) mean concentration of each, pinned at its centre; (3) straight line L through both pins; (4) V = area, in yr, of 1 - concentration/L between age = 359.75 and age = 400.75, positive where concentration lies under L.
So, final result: -1.9 yr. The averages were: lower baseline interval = 30.6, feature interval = 32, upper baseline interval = 30.6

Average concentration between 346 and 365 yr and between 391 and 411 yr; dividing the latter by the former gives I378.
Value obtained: 1.10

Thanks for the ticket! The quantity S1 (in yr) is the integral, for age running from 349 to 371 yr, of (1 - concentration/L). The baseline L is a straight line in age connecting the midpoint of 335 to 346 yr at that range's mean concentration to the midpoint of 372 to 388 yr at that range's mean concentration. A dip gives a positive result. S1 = 3.8 yr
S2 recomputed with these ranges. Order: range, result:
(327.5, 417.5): 31.6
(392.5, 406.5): 33.7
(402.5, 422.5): 30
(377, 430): 32.8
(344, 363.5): 29.9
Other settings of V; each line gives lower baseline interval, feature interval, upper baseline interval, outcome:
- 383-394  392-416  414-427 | 1.98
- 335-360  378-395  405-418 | -2.99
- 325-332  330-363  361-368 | -4.12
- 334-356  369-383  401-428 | -0.53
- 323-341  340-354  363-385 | 0.04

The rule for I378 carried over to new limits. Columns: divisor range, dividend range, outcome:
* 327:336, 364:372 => 0.82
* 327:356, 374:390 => 1.07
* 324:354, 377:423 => 0.99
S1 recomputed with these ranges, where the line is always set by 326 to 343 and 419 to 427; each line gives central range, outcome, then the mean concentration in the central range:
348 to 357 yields 0.4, 31.7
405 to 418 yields 2.1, 28.2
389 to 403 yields -0.2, 33.9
